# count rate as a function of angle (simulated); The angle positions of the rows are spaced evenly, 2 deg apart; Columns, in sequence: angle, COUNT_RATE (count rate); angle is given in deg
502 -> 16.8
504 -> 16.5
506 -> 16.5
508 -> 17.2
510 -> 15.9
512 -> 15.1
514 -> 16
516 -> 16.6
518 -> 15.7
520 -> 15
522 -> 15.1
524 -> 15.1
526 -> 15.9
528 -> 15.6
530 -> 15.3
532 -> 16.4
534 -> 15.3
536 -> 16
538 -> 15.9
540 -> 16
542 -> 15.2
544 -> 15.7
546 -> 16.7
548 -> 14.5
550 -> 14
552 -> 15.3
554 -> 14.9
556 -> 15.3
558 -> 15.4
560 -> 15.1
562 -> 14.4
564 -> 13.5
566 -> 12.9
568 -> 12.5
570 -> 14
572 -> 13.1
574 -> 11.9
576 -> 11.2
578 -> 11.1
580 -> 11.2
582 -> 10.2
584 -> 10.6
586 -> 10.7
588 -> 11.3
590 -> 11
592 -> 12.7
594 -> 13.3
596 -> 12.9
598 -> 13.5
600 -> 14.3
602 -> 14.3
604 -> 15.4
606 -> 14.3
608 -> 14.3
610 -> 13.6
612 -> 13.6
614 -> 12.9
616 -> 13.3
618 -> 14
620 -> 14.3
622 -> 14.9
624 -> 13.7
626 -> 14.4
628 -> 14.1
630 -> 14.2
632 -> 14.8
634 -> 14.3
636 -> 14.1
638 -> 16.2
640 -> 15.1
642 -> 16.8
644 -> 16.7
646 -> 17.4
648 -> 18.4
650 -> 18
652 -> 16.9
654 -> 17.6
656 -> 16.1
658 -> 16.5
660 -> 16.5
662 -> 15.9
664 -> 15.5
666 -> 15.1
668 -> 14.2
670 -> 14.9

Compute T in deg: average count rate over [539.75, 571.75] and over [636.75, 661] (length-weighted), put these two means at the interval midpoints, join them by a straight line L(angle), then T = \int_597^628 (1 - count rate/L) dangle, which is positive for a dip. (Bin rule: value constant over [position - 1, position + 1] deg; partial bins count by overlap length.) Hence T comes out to 3.7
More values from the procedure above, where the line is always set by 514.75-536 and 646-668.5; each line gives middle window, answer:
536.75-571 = 2.2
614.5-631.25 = 2.3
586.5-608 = 3.8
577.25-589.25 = 3.9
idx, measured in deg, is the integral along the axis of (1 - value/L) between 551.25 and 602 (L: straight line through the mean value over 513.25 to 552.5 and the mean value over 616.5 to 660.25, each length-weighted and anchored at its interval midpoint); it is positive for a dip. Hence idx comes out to 8.75 deg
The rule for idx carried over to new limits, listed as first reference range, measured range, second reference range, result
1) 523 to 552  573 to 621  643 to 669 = 9.9 deg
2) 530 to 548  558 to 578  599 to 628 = 2.6 deg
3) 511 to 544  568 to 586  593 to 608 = 3.6 deg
